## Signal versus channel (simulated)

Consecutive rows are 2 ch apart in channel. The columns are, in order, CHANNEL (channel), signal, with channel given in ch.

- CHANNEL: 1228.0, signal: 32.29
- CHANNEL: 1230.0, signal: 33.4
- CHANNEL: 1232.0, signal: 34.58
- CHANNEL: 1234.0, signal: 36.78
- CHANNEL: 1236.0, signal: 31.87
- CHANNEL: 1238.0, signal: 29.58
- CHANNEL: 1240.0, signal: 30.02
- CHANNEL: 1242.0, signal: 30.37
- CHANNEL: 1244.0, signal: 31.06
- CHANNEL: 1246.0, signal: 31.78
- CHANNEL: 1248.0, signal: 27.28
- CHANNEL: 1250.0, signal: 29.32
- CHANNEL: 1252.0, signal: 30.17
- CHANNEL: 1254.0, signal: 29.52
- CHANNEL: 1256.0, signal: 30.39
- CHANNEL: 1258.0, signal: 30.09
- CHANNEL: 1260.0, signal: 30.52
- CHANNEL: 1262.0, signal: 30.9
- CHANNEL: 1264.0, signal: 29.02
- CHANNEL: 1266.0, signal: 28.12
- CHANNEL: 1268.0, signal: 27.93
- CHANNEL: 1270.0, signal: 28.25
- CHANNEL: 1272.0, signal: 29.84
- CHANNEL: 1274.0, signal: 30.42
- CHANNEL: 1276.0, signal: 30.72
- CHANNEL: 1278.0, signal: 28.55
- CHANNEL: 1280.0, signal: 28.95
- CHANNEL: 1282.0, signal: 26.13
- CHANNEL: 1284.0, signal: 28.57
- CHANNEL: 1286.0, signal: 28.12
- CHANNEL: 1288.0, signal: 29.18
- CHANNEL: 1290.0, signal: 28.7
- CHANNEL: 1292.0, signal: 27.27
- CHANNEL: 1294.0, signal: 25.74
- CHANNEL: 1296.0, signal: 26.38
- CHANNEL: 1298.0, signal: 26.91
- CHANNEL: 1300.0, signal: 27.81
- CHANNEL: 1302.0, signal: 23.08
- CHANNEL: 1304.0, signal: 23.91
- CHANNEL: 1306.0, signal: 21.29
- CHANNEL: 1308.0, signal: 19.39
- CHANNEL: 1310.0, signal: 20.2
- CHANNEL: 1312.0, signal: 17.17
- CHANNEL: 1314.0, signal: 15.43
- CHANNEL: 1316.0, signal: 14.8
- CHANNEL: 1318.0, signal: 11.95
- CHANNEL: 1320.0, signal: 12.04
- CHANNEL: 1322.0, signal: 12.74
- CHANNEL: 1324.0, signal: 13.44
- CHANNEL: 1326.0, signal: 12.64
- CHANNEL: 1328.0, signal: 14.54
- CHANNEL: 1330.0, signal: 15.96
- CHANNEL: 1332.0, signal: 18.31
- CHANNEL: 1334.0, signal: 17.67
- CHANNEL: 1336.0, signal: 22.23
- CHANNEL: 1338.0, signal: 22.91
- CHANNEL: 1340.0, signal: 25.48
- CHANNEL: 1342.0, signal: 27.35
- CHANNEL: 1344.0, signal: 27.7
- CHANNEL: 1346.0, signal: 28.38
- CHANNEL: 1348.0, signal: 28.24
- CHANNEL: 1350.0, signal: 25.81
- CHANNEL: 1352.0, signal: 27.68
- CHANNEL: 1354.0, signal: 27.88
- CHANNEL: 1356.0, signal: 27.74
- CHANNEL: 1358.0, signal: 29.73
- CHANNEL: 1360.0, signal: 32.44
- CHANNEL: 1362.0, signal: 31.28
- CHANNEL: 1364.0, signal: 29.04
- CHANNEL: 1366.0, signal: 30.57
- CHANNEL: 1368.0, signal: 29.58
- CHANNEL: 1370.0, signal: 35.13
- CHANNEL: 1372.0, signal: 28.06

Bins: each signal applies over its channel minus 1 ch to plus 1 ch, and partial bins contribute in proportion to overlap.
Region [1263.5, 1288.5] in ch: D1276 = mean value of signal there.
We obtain 28.7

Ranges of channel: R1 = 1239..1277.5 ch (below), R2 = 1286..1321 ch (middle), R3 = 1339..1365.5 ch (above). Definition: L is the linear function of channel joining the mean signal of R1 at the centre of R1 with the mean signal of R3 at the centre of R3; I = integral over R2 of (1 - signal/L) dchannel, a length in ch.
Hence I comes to 8.6 ch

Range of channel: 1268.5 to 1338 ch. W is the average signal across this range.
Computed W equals 22.4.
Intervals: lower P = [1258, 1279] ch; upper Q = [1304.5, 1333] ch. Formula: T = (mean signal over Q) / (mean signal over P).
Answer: 0.54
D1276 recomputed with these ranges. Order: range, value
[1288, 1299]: 27.2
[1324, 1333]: 15.1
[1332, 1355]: 25.3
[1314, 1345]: 17.9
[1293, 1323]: 19.9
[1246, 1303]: 28.6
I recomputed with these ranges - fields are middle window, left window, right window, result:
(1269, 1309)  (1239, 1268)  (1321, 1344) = -3.22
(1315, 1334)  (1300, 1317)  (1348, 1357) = 7.08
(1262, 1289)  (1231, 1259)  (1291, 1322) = -3.22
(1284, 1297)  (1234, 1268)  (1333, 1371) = 0.69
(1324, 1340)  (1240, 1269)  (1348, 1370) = 6.25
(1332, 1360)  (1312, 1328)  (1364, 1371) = -3.24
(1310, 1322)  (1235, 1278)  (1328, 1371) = 5.65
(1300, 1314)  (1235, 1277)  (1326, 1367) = 3.25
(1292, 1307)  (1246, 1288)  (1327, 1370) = 1.48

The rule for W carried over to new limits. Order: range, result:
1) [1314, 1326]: 13.2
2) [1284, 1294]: 28.1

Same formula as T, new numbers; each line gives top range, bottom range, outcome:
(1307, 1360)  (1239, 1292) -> 0.71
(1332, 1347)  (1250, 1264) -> 0.80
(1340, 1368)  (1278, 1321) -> 1.24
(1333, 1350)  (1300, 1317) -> 1.26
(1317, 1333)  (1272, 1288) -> 0.48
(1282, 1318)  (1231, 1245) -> 0.73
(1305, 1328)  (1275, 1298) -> 0.55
